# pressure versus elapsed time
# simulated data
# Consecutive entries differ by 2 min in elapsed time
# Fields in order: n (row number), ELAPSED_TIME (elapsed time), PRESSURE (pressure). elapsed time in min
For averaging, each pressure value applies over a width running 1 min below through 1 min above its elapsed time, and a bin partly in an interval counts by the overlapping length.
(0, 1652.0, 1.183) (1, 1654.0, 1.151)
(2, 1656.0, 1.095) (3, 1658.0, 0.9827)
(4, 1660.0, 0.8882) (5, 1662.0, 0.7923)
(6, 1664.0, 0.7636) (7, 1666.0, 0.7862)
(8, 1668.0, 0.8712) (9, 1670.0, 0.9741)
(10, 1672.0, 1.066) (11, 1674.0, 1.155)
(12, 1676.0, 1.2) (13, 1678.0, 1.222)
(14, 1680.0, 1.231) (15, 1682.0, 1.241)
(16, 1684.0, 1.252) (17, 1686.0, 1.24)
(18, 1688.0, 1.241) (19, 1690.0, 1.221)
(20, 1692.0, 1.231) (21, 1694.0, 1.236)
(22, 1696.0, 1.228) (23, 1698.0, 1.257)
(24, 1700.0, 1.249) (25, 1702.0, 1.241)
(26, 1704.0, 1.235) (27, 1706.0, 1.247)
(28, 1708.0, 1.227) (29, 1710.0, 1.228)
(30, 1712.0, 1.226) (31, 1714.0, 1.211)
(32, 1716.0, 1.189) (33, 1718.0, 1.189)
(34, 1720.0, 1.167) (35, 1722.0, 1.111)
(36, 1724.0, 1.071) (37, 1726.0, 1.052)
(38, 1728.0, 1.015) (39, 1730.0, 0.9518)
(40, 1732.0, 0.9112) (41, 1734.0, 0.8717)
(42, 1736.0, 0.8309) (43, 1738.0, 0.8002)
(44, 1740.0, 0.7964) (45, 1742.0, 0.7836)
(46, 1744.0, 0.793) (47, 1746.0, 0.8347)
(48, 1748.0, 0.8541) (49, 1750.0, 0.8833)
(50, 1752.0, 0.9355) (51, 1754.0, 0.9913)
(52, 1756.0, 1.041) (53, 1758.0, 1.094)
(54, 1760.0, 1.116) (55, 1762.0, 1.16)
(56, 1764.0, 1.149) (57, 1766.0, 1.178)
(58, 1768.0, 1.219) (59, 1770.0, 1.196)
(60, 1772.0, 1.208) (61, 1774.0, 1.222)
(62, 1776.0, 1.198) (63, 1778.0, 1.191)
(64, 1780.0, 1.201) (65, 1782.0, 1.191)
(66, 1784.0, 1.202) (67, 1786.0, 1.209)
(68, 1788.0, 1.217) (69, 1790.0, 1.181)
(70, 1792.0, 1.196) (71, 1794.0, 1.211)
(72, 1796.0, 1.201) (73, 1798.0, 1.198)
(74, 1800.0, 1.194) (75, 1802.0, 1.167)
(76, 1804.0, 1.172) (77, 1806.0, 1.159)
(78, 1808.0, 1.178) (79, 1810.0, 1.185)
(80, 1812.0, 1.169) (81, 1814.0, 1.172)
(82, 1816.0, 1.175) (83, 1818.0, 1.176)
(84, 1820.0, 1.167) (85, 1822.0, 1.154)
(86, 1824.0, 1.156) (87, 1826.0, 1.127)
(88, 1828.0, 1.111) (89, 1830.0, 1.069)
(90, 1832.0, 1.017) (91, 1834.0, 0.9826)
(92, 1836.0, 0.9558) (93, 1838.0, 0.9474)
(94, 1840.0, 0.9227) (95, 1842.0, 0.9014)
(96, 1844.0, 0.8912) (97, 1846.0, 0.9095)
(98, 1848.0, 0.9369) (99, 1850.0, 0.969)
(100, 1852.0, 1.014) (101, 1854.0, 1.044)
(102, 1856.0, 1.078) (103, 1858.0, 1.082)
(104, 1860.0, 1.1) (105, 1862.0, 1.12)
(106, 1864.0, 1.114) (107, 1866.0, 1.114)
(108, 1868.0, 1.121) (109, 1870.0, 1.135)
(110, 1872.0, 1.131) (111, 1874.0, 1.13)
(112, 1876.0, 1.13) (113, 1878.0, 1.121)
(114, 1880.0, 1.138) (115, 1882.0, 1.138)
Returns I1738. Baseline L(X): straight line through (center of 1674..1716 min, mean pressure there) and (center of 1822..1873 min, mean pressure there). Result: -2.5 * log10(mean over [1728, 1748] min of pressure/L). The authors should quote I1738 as 0.35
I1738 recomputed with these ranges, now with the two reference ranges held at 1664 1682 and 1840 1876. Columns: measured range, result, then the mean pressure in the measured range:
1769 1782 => -0.15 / 1.2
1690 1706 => -0.17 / 1.24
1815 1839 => -0.04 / 1.09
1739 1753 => 0.24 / 0.84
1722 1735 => 0.07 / 0.989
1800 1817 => -0.12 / 1.17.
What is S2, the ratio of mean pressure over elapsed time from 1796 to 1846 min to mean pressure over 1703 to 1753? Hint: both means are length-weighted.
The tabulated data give 1.1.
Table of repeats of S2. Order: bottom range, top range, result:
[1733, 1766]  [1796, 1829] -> 1.24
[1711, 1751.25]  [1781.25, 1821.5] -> 1.21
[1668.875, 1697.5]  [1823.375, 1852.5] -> 0.83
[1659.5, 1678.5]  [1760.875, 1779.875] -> 1.23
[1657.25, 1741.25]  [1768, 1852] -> 1.03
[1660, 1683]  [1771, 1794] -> 1.18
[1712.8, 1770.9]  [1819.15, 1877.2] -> 1.04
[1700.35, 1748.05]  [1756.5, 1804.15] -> 1.14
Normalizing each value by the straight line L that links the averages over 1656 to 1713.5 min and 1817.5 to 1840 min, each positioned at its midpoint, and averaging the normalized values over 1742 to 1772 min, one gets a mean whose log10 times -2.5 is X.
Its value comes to 0.07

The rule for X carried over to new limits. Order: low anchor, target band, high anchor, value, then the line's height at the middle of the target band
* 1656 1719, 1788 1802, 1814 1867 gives -0.11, 1.08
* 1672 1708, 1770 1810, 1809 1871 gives -0.07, 1.12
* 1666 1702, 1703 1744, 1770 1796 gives 0.13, 1.19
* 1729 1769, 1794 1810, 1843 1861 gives -0.20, 0.982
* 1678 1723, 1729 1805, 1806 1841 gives 0.08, 1.16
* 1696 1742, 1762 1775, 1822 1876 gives -0.11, 1.07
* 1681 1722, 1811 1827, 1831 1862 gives -0.13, 1.03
